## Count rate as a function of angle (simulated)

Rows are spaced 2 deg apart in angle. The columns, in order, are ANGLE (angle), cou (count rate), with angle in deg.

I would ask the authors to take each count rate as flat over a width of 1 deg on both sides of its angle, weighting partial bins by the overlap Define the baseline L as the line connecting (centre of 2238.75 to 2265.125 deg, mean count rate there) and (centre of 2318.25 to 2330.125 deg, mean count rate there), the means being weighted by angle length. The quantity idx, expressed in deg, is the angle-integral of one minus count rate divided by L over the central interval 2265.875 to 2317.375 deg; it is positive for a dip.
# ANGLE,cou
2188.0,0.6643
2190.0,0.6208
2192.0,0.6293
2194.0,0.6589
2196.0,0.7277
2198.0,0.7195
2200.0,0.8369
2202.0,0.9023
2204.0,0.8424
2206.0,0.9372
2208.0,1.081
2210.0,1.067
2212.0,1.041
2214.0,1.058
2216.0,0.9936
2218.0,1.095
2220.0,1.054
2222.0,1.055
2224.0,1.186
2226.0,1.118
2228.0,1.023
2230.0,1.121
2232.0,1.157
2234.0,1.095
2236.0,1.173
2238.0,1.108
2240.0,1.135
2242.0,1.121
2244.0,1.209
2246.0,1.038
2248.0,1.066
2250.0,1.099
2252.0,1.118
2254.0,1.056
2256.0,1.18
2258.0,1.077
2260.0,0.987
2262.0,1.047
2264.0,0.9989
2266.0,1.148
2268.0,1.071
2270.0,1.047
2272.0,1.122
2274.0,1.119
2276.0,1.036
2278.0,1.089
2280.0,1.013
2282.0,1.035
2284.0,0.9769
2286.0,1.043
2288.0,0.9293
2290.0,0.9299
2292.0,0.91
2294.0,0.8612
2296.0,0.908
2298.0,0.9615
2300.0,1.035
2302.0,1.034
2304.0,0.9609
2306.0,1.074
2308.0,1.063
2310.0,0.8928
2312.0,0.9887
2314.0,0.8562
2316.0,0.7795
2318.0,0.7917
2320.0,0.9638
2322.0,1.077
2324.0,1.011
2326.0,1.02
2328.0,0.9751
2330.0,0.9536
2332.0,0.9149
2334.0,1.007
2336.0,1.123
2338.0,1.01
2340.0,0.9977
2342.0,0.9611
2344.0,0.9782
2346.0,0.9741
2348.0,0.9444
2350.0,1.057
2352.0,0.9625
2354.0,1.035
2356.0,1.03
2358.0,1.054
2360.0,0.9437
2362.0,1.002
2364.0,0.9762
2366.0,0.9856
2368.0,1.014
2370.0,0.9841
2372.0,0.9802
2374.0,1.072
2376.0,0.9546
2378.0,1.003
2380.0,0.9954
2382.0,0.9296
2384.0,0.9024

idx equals 2.2 deg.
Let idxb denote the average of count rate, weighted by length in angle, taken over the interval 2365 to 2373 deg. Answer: 0.991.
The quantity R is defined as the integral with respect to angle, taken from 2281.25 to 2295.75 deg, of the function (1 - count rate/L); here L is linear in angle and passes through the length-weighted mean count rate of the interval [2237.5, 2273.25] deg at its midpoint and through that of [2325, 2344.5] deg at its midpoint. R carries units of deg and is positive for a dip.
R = 1.4 deg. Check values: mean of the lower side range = 1.09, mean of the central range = 0.951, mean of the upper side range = 0.994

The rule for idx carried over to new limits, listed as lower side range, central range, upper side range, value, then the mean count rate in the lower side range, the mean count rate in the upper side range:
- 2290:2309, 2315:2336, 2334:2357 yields 0.8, 0.976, 1.01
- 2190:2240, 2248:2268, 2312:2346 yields -2.1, 0.982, 0.965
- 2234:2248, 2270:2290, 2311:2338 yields 0.2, 1.12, 0.96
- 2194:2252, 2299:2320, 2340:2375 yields 1.3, 1.03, 0.997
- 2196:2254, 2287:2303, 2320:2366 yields 1.1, 1.05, 0.999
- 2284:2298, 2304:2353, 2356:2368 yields -0.3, 0.936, 0.997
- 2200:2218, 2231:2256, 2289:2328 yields -3.6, 0.988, 0.954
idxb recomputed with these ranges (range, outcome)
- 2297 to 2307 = 1.01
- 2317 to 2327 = 0.973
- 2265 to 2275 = 1.1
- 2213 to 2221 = 1.05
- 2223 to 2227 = 1.15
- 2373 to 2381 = 1.01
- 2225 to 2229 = 1.07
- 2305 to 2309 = 1.07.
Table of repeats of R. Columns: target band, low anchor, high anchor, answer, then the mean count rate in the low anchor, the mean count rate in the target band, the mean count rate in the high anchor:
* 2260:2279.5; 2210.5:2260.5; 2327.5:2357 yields -0.1 deg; 1.1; 1.07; 0.995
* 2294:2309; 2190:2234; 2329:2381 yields -0.2 deg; 0.962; 0.996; 0.997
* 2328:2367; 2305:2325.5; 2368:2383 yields -0.9 deg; 0.951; 0.995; 0.99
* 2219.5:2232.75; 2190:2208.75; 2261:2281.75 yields -3.0 deg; 0.801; 1.1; 1.07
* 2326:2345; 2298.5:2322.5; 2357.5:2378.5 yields -0.4 deg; 0.957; 0.993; 0.996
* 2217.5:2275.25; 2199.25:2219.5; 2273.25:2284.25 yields -4.4 deg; 0.989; 1.1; 1.05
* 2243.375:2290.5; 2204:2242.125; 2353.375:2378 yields -0.2 deg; 1.08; 1.06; 1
